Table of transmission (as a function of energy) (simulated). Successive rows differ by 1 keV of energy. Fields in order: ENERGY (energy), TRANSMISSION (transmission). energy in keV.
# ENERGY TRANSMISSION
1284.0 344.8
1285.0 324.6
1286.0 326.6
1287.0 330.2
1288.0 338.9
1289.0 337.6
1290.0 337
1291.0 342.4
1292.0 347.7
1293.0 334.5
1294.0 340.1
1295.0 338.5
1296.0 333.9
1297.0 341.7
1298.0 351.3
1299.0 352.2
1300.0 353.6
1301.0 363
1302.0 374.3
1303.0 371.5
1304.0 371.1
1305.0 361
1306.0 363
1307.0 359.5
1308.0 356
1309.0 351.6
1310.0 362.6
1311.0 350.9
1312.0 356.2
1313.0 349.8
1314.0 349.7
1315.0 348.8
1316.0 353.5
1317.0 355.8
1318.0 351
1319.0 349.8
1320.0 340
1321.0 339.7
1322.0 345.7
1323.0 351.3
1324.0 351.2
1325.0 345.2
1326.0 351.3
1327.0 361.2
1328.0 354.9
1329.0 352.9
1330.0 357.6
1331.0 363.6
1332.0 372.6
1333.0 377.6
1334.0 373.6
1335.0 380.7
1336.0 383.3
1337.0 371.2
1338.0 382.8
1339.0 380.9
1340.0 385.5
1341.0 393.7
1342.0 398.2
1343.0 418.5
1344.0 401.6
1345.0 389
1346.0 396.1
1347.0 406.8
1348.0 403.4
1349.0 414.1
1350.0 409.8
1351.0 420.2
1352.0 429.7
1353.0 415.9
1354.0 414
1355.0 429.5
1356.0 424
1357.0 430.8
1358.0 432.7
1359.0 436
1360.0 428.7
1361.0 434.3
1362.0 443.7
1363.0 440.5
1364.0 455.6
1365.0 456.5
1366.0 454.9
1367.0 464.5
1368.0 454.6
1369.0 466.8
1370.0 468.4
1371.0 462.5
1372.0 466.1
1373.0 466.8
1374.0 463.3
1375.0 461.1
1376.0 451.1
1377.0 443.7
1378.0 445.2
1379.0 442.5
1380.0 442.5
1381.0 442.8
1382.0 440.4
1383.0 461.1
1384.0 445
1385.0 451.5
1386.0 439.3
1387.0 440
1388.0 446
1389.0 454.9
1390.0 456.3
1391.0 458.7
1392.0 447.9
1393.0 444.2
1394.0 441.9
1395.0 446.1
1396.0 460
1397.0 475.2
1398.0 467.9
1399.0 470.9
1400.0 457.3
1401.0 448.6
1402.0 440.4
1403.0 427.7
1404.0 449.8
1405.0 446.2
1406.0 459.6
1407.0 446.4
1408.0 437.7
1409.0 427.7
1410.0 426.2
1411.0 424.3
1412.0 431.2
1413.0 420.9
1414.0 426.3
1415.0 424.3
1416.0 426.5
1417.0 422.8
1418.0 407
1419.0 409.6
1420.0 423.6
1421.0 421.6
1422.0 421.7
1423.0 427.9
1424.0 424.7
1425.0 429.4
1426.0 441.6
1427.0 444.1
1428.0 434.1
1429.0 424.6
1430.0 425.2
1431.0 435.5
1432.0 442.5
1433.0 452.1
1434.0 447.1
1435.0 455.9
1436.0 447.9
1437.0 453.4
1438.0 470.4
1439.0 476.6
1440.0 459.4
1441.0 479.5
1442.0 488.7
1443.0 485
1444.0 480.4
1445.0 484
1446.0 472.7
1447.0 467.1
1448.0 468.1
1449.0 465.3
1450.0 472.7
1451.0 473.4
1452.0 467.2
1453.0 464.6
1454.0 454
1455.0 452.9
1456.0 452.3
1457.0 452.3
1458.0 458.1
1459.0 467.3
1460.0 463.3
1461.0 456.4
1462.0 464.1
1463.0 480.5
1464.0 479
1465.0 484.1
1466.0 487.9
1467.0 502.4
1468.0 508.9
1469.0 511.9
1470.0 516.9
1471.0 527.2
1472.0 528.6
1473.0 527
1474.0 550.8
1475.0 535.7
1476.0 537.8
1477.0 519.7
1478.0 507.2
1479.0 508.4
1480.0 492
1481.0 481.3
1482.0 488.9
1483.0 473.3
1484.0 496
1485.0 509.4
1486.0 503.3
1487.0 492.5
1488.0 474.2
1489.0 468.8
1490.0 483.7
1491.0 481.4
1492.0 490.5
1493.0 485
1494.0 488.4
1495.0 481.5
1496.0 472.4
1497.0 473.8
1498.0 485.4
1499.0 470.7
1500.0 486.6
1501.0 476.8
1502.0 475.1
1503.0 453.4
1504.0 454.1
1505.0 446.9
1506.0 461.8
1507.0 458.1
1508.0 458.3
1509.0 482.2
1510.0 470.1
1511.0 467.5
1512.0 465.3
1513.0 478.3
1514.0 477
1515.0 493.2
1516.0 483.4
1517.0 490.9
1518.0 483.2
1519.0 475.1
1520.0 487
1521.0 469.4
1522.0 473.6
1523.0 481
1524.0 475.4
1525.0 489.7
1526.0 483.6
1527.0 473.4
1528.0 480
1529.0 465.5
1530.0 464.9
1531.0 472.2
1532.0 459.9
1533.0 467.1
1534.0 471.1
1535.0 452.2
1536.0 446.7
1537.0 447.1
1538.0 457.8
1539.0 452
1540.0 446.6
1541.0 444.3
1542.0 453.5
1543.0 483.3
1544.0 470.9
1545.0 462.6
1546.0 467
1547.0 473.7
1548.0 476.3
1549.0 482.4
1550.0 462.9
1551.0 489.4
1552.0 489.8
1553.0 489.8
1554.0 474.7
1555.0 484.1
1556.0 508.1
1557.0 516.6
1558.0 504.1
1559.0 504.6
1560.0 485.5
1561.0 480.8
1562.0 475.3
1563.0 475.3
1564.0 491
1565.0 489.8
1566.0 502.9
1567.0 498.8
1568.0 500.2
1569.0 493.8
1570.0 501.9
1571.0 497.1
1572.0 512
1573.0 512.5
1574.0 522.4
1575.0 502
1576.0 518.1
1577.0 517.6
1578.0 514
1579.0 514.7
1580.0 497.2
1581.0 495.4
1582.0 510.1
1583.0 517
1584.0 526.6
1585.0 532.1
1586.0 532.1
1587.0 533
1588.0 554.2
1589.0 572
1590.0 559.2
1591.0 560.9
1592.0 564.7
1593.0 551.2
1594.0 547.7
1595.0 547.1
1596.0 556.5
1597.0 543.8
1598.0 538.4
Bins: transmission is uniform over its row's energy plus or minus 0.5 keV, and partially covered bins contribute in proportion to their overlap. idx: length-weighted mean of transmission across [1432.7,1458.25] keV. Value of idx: 466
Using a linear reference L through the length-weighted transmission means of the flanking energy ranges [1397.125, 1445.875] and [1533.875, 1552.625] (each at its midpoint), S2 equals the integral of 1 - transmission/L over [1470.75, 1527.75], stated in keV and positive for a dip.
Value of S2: -3.6 keV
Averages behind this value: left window 444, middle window 486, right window 465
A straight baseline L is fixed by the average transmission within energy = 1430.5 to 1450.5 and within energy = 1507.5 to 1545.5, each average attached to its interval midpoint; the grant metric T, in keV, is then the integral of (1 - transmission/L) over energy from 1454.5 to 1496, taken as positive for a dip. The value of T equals -2.2 keV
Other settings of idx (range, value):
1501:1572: 476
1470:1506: 492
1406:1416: 431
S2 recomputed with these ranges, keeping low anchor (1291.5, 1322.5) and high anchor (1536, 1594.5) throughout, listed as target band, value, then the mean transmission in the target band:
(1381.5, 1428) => -3.7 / 440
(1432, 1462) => -2.3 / 465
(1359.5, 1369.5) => -1.7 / 450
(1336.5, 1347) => -0.6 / 392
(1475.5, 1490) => -1.4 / 496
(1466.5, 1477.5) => -1.9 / 524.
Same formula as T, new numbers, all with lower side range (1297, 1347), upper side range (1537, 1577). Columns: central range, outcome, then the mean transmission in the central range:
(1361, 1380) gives -3.17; 455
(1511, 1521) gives -0.33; 480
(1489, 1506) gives -0.73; 475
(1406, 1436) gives -1.10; 431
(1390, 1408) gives -2.11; 452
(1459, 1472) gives -1.54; 491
